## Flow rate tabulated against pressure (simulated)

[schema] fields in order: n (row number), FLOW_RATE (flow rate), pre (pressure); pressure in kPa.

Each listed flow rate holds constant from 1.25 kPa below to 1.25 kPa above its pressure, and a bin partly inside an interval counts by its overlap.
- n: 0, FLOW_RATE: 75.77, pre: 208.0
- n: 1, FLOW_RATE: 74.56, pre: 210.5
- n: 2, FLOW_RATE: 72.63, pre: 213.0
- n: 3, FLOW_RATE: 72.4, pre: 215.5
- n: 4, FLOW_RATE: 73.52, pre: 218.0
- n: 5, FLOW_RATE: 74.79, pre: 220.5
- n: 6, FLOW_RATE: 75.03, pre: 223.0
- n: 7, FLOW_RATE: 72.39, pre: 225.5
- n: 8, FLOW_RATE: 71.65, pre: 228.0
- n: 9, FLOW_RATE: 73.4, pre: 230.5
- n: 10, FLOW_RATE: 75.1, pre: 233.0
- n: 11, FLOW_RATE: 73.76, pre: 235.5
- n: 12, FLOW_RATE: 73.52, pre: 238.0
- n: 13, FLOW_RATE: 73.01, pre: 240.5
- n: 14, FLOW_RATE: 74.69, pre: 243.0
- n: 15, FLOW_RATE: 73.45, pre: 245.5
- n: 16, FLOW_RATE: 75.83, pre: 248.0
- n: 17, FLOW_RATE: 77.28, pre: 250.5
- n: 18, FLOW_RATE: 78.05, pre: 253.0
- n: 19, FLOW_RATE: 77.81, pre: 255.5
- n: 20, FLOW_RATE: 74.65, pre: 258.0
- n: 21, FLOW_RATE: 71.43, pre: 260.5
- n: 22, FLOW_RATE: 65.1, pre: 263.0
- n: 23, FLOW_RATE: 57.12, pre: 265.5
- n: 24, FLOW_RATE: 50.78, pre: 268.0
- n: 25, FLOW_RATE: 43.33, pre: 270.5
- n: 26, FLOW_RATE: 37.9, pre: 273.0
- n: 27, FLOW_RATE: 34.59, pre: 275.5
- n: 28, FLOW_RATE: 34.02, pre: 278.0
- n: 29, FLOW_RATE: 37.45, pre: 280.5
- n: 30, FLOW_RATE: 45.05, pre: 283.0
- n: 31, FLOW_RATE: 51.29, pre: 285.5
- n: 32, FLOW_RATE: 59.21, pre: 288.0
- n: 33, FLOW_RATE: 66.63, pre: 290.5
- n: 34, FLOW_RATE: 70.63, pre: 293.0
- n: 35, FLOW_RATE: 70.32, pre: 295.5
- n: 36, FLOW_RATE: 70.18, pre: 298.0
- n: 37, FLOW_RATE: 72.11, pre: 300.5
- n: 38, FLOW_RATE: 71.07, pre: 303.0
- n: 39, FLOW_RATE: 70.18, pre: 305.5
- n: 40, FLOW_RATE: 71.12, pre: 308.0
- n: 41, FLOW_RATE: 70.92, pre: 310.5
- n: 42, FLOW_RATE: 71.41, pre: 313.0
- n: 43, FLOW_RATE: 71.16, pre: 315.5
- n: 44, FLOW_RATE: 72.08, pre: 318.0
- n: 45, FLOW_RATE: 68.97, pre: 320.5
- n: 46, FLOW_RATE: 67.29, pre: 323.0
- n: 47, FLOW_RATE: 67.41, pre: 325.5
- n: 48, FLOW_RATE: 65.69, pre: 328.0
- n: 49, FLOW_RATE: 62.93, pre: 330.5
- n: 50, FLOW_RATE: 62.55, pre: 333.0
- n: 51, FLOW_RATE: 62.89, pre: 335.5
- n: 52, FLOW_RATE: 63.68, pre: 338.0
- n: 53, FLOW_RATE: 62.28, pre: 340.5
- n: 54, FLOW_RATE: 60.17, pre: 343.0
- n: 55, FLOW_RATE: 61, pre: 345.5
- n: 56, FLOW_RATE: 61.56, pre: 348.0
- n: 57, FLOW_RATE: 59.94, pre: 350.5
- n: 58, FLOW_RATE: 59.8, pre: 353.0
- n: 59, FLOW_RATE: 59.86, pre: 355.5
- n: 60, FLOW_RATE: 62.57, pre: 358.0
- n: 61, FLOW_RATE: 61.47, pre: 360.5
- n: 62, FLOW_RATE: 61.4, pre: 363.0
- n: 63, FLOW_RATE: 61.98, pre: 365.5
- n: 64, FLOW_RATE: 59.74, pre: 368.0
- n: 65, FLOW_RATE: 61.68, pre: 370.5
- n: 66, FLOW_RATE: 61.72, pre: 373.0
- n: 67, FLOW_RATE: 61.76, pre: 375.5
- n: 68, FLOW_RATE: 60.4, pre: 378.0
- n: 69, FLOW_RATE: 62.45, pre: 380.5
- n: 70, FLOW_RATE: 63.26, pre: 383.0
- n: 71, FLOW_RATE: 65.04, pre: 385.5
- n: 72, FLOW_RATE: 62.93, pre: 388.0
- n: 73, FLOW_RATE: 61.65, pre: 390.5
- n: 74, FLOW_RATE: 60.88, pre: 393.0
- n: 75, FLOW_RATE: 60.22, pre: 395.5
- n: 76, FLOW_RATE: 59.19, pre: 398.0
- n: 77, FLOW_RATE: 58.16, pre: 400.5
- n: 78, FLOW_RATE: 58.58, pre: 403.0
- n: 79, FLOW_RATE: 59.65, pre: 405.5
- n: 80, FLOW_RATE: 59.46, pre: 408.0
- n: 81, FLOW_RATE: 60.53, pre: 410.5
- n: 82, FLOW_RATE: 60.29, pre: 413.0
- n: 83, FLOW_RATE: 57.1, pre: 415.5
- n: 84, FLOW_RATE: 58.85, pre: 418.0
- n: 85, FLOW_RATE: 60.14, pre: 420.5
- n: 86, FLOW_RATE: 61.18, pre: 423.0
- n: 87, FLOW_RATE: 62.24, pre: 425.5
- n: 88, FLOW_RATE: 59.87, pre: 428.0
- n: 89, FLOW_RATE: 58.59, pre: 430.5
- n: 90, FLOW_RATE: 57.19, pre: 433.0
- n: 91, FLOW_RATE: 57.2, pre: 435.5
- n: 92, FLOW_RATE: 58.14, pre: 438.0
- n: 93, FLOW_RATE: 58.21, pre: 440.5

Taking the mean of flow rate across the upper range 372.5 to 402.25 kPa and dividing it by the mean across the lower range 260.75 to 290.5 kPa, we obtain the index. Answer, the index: 1.27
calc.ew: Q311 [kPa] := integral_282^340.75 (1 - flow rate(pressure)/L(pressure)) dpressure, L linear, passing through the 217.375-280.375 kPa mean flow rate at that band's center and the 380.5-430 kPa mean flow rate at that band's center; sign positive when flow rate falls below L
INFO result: -2.35 kPa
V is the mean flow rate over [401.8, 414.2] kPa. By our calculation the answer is 59.7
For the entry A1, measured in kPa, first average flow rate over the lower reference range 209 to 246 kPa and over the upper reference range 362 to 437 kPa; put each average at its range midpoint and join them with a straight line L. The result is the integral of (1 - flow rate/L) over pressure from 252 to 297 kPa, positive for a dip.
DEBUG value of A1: 8.4 kPa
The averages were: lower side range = 73.6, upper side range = 60.4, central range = 56.9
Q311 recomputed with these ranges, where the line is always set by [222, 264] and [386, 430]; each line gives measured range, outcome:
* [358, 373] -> 0.5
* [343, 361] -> 1.1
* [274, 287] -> 5.5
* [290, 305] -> -0.2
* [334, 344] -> 0.5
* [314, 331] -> -0.2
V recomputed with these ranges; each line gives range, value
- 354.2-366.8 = 61.4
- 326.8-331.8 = 64.3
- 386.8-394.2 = 61.8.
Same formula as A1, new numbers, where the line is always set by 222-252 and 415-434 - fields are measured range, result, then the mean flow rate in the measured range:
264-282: 7.28 kPa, 42.5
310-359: 1.43 kPa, 64.6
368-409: 0.85 kPa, 61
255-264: 0.05 kPa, 72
